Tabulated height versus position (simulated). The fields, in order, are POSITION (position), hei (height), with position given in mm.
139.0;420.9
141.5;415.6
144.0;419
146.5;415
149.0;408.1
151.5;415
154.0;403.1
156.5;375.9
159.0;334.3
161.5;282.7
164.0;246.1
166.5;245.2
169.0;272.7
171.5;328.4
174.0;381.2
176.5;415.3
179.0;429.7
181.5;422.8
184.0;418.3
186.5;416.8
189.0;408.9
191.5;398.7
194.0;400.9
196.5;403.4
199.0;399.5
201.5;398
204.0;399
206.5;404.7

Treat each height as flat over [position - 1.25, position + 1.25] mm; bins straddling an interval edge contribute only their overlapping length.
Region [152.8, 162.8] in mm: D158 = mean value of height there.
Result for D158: 348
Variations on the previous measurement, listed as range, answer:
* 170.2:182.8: 395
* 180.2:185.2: 421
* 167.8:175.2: 327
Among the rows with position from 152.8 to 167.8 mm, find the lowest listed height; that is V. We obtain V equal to 245.2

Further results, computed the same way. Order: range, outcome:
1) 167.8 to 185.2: 272.7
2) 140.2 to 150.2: 408.1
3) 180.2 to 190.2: 408.9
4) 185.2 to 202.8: 398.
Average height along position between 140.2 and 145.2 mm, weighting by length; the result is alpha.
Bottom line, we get 417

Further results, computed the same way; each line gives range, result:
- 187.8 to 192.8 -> 404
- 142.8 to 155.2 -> 412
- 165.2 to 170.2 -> 259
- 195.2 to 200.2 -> 401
